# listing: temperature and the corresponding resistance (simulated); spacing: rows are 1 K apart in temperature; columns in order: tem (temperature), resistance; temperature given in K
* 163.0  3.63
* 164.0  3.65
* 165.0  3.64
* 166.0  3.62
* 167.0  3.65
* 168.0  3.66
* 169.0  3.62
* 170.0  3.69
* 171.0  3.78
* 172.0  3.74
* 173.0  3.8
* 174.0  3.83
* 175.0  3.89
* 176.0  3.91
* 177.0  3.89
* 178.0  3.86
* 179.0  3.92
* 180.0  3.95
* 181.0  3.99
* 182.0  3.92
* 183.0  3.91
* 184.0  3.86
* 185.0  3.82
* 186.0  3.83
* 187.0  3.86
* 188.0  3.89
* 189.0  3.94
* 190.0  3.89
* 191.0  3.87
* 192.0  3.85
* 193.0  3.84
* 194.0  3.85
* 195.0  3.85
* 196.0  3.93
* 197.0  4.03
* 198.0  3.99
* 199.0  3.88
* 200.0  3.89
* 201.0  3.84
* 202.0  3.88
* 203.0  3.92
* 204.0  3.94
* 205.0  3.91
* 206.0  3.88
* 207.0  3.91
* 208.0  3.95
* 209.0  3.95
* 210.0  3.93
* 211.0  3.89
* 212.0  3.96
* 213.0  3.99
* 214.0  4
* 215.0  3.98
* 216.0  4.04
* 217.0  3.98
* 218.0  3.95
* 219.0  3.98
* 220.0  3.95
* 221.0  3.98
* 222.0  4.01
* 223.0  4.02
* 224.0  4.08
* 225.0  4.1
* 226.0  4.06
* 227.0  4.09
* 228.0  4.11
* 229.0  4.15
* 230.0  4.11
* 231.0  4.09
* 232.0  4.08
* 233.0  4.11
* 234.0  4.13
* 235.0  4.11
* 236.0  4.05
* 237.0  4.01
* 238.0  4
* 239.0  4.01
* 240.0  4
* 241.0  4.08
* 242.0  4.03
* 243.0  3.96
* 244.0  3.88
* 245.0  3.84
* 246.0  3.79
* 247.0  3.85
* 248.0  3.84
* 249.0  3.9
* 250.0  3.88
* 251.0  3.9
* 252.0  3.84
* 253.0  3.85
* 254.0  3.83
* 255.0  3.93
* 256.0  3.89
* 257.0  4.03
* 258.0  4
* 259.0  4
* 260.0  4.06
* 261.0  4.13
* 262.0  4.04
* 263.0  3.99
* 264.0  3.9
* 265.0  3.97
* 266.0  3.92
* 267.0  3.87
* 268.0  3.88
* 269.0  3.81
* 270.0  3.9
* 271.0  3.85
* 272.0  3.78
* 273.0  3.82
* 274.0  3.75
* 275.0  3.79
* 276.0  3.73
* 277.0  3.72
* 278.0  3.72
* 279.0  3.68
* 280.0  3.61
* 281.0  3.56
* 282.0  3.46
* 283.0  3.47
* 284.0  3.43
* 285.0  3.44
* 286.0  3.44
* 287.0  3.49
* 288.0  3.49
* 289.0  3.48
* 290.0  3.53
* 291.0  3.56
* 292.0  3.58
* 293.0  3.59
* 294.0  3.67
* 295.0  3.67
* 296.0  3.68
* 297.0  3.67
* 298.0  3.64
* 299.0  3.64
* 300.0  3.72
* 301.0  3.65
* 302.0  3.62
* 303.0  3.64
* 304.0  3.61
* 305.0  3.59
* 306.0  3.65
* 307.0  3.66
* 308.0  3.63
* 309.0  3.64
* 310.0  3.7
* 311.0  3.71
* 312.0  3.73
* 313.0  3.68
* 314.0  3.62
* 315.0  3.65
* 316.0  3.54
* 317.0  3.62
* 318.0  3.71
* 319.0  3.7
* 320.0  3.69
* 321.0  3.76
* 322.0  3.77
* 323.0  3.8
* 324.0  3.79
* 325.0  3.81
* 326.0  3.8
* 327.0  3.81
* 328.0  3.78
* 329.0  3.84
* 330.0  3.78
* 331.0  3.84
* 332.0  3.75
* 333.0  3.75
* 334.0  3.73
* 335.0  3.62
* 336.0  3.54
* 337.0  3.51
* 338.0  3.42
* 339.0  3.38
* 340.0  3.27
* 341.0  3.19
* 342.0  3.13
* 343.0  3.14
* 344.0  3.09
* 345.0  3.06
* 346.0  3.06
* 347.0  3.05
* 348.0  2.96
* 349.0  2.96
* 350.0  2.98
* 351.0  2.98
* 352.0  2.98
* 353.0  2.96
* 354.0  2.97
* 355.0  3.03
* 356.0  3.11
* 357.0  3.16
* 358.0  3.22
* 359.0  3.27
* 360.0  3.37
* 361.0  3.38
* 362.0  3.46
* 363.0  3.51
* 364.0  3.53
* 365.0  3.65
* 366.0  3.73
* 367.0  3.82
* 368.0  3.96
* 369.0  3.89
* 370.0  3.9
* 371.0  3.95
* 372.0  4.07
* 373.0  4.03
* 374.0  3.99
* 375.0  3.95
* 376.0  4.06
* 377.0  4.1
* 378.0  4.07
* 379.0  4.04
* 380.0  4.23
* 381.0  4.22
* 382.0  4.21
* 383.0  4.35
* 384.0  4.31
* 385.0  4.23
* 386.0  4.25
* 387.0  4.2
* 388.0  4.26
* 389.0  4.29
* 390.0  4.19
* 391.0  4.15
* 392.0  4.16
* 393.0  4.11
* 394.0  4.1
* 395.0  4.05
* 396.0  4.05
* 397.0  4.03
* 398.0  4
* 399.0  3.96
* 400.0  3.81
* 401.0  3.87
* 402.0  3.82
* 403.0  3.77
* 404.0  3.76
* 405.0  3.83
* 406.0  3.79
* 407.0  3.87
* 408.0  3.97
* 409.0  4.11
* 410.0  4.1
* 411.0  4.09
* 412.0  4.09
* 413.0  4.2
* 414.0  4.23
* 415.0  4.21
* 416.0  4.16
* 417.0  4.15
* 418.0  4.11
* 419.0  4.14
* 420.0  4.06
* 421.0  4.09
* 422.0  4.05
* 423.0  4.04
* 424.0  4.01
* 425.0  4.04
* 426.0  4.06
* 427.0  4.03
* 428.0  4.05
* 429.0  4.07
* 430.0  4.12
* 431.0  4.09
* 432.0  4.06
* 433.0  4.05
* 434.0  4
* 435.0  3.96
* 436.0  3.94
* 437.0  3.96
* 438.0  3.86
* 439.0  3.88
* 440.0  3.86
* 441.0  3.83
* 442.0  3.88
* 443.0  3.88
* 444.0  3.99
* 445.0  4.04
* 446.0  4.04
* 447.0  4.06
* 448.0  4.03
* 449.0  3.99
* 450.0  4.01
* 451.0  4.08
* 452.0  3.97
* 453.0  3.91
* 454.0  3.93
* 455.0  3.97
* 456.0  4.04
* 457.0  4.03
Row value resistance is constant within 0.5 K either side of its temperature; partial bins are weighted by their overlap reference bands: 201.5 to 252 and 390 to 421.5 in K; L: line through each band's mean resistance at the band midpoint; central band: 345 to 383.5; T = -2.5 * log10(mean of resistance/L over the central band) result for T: 0.13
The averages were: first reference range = 3.98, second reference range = 4.03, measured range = 3.58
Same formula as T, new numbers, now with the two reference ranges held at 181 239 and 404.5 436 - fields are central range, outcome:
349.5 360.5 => 0.29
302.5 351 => 0.14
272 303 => 0.11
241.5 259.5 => 0.02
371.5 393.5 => -0.03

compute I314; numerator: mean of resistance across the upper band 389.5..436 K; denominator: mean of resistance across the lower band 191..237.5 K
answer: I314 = 1.01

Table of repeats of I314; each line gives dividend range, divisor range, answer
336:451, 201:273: 0.96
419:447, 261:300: 1.08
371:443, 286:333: 1.10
